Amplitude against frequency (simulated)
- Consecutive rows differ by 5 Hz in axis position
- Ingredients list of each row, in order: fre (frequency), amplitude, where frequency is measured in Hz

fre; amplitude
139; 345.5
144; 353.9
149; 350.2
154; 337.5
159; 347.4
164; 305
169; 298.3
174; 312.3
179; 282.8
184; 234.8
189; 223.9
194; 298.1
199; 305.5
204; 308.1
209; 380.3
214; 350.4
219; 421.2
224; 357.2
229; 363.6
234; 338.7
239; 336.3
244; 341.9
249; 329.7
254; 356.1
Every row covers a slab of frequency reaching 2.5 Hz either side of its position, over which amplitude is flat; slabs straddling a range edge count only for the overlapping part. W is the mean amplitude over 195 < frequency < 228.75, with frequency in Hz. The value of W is 352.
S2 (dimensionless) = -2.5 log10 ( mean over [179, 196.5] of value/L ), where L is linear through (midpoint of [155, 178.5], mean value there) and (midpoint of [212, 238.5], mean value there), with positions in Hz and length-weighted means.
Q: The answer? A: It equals 0.28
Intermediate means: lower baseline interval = 314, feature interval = 257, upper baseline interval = 364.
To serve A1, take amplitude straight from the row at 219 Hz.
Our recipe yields 421.2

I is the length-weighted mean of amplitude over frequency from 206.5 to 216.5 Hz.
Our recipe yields 365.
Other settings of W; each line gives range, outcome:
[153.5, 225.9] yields 317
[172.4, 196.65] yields 269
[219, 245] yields 355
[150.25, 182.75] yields 312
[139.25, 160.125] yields 347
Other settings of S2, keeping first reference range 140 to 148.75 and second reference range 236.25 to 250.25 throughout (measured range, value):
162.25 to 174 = 0.15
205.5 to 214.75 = -0.06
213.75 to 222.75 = -0.15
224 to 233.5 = -0.06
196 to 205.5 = 0.12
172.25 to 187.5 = 0.26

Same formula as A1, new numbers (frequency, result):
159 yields 347.4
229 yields 363.6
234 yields 338.7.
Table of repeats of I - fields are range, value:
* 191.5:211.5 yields 323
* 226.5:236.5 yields 351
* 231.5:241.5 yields 338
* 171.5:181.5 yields 298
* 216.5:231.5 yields 381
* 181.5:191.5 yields 229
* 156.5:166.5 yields 326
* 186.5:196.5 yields 261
